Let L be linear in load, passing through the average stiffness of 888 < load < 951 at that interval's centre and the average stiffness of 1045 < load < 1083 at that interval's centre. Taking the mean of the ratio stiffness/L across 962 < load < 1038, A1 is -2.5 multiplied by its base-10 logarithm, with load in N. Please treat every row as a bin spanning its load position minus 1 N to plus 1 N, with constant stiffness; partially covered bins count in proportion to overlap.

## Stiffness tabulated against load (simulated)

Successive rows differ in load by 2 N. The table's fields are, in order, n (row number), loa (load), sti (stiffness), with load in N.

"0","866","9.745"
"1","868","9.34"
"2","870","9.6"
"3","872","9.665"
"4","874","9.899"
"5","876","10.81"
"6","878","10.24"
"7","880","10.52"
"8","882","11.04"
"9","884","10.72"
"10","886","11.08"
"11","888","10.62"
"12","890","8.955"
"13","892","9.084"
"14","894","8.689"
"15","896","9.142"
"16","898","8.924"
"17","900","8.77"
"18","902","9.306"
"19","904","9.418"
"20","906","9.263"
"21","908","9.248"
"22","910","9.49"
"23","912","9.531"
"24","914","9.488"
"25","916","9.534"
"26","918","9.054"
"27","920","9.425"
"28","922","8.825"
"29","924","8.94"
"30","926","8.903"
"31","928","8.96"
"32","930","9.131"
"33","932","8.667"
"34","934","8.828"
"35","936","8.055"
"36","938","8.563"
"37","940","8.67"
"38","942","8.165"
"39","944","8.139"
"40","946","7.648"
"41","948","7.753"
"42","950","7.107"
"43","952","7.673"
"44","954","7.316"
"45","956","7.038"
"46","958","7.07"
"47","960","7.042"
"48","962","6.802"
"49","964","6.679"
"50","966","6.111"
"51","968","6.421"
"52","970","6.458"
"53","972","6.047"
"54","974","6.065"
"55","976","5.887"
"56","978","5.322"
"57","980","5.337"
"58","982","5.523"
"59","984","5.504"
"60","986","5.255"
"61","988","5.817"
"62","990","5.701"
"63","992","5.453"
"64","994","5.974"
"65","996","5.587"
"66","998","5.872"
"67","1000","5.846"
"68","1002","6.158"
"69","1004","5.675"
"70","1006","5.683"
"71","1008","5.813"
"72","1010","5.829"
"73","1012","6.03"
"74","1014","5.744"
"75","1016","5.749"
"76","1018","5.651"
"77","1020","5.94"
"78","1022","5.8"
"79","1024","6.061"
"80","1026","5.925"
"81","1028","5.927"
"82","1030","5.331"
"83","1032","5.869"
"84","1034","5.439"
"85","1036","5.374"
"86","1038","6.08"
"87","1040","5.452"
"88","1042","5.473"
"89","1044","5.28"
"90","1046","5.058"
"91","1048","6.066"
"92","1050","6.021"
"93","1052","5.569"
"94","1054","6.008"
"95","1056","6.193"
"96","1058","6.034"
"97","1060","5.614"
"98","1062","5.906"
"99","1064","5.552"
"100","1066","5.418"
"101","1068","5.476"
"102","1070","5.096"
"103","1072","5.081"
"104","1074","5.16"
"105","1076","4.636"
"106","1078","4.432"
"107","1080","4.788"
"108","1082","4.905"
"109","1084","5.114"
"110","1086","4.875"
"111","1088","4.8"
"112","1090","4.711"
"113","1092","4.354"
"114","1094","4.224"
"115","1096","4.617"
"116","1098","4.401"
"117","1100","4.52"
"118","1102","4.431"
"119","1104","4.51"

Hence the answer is 0.19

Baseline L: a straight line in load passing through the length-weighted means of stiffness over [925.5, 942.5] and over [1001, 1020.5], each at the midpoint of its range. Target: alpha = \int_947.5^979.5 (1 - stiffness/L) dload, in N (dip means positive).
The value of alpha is 4.0 N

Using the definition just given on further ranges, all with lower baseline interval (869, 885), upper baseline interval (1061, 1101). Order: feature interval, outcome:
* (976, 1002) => 6.03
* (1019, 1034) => 1.27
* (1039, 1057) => 0.28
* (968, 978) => 2.19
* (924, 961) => 2.26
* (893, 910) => 0.95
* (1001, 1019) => 2.57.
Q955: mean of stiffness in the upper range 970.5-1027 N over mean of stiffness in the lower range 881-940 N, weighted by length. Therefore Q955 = 0.6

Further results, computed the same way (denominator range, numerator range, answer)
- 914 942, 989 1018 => 0.65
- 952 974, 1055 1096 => 0.76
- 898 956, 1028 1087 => 0.63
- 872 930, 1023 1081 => 0.58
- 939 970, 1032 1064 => 0.78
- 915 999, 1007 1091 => 0.77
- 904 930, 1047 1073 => 0.62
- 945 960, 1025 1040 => 0.77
